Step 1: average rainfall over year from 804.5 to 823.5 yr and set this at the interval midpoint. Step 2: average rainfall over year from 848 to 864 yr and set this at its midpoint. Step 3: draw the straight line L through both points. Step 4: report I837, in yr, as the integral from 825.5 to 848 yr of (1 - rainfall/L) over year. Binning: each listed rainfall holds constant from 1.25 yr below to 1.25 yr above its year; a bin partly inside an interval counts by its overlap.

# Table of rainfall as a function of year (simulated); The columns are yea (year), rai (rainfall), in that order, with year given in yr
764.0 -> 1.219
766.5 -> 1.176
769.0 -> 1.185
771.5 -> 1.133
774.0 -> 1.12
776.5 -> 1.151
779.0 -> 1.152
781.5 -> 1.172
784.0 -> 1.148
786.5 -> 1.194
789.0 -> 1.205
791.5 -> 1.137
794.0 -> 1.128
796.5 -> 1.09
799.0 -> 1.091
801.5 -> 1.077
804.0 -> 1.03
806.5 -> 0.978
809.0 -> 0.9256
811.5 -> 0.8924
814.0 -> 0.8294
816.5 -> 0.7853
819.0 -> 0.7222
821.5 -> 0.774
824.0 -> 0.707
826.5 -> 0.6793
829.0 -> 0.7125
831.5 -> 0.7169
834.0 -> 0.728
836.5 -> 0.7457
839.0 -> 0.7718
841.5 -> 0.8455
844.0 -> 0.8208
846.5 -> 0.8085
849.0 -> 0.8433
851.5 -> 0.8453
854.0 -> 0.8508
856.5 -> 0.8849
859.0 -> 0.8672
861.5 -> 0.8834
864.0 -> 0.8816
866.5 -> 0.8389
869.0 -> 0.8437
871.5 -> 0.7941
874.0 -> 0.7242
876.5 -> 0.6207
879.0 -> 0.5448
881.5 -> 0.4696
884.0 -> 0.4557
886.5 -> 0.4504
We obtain 2.51 yr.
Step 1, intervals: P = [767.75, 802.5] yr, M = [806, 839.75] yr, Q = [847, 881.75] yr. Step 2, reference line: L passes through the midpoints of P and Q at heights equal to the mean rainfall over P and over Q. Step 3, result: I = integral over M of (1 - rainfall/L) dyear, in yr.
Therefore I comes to 6.77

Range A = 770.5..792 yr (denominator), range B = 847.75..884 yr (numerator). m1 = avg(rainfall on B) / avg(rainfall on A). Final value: 0.66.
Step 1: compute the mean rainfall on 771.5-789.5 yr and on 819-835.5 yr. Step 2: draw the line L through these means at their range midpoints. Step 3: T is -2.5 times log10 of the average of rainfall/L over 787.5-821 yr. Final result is -0.05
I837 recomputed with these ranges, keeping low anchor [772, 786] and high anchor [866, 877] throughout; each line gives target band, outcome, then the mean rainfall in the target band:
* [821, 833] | 3.0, 0.715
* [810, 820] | 1.9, 0.812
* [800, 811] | 0.5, 0.997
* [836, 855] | 1.2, 0.819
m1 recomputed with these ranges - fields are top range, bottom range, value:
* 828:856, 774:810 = 0.72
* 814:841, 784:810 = 0.68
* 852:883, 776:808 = 0.69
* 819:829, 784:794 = 0.62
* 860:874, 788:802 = 0.75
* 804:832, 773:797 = 0.70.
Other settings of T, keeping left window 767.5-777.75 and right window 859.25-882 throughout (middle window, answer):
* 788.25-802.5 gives -0.064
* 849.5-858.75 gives -0.058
